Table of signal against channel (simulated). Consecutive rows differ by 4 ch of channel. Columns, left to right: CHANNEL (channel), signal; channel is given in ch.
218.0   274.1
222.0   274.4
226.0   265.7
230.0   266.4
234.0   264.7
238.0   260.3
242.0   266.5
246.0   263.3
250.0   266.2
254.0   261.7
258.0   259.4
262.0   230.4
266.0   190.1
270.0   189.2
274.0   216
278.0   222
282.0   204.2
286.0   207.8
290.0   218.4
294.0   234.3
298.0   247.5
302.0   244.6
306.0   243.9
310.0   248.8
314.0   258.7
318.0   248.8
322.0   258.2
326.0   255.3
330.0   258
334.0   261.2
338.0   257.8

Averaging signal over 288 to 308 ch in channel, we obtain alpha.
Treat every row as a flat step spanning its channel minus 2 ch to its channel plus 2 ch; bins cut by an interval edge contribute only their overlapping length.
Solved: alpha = 238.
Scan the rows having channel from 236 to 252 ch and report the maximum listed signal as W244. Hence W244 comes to 266.5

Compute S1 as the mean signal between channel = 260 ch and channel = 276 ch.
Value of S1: 206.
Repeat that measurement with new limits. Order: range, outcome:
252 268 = 235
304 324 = 252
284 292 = 213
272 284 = 214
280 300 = 222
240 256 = 264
